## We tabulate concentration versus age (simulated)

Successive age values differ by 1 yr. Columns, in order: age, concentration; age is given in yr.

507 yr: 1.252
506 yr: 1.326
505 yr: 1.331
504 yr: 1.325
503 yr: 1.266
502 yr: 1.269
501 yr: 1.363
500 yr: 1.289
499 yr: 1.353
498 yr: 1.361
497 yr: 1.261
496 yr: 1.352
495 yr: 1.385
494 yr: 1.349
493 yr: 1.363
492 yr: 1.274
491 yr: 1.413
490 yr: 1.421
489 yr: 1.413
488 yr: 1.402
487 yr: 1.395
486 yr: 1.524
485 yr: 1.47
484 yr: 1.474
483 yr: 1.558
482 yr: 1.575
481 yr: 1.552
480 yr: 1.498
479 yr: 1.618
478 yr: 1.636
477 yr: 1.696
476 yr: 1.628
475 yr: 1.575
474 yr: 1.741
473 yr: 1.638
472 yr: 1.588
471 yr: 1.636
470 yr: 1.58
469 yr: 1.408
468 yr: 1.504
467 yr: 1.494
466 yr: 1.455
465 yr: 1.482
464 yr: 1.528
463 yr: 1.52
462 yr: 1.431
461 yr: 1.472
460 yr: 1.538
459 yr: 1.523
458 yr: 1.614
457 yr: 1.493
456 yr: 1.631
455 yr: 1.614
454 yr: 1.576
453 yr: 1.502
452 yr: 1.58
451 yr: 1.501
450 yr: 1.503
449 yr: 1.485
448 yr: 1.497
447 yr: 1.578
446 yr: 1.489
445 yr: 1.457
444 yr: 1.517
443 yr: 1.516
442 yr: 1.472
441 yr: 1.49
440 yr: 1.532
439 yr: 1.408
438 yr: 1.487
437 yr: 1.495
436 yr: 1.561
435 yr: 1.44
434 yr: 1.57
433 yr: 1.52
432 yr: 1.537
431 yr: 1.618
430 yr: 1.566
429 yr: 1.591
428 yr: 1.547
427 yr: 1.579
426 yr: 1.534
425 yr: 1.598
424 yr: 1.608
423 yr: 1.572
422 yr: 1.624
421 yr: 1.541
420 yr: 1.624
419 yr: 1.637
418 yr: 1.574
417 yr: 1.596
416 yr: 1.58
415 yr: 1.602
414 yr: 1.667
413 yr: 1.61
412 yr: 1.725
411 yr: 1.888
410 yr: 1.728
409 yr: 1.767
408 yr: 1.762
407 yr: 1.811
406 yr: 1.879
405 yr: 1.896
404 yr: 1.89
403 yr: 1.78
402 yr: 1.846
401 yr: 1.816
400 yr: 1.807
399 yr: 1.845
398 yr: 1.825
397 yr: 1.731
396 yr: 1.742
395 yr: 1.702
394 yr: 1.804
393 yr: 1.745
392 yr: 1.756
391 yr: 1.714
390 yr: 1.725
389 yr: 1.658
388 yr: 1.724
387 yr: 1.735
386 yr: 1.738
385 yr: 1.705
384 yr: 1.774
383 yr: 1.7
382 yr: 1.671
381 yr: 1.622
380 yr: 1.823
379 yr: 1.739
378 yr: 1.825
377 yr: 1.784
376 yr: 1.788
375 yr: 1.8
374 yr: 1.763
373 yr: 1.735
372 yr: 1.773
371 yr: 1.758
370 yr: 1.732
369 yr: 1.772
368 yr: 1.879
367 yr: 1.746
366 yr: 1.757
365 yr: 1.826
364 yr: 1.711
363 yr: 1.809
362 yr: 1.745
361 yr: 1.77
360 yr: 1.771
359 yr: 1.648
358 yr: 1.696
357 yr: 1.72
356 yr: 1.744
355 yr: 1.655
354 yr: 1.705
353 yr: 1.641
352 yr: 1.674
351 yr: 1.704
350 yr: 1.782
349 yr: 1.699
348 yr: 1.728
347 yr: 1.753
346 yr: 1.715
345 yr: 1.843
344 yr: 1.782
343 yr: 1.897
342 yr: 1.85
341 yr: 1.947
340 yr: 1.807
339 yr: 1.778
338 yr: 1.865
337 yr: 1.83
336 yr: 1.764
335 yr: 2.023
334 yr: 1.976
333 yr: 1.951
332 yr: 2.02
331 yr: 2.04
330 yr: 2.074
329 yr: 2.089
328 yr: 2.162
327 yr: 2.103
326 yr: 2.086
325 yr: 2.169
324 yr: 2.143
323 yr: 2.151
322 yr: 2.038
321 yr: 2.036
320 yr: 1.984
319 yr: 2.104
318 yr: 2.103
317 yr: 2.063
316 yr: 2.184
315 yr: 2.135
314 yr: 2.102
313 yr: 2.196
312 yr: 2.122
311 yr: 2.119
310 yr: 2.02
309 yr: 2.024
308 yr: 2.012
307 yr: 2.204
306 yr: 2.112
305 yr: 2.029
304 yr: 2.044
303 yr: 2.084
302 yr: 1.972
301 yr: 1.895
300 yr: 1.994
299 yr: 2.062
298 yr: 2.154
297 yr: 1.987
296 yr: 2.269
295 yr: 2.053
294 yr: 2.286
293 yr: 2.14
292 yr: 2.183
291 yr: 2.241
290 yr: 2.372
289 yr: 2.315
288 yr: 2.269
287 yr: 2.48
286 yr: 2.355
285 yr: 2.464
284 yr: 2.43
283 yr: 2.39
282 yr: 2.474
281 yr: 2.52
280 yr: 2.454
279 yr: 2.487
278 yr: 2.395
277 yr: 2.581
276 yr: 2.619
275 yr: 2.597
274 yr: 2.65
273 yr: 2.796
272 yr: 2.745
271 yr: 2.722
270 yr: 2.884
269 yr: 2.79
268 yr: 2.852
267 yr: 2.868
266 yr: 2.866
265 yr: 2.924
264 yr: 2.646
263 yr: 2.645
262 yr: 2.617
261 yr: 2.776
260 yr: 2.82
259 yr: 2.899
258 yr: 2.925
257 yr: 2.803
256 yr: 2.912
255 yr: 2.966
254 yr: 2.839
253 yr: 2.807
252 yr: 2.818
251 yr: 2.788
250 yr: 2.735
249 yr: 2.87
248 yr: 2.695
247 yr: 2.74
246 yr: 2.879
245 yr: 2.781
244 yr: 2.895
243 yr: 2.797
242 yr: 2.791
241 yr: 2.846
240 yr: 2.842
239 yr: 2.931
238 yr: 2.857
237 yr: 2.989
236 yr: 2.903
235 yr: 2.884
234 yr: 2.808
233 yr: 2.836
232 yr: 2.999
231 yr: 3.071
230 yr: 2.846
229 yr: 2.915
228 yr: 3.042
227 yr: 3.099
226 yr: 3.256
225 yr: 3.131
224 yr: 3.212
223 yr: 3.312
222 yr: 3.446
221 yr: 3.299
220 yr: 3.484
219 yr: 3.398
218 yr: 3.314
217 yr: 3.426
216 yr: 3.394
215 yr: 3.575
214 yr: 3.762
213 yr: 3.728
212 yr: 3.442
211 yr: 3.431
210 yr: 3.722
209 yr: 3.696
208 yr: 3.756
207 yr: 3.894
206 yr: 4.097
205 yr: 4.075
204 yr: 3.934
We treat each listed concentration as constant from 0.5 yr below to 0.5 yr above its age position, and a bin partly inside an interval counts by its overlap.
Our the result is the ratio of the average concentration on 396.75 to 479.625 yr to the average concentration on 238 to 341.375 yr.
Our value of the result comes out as 0.7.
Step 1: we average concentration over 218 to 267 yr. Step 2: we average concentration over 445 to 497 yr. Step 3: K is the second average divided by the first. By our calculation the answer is 0.5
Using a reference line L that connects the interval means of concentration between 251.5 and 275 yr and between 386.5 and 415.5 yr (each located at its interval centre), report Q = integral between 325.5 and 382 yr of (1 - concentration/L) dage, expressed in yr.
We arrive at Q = 8.1 yr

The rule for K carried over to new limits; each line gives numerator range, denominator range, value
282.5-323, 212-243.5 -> 0.68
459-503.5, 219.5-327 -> 0.57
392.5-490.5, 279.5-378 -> 0.80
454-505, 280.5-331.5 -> 0.69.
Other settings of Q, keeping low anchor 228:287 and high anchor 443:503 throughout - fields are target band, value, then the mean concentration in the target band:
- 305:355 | 8.0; 1.96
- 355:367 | 2.3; 1.74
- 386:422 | 3.1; 1.73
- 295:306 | 2.0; 2.05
